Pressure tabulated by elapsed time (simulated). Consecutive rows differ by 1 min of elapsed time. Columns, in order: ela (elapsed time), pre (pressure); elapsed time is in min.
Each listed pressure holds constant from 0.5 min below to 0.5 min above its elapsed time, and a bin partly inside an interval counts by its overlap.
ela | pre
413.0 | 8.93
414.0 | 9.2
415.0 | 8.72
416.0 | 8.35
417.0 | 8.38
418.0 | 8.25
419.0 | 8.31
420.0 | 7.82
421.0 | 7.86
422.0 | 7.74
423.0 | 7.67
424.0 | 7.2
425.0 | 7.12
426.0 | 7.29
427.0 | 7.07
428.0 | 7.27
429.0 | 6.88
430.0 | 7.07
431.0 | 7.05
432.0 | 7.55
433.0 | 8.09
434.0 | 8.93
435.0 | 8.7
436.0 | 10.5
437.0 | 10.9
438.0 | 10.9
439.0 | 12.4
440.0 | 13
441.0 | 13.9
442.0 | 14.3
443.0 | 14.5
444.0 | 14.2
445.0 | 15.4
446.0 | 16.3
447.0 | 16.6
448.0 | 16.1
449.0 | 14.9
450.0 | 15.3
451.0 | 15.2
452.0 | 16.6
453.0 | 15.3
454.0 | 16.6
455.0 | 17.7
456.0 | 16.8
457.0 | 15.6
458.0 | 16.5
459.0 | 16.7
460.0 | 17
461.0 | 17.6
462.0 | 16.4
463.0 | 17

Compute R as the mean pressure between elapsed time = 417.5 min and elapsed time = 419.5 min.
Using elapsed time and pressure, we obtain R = 8.28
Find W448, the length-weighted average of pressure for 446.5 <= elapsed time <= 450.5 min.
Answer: 15.7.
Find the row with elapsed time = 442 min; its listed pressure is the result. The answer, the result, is 14.3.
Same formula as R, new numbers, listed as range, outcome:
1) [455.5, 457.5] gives 16.2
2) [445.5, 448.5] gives 16.3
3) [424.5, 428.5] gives 7.19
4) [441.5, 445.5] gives 14.6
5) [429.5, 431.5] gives 7.06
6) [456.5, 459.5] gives 16.3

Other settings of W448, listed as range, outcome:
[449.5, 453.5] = 15.6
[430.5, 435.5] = 8.06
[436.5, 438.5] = 10.9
